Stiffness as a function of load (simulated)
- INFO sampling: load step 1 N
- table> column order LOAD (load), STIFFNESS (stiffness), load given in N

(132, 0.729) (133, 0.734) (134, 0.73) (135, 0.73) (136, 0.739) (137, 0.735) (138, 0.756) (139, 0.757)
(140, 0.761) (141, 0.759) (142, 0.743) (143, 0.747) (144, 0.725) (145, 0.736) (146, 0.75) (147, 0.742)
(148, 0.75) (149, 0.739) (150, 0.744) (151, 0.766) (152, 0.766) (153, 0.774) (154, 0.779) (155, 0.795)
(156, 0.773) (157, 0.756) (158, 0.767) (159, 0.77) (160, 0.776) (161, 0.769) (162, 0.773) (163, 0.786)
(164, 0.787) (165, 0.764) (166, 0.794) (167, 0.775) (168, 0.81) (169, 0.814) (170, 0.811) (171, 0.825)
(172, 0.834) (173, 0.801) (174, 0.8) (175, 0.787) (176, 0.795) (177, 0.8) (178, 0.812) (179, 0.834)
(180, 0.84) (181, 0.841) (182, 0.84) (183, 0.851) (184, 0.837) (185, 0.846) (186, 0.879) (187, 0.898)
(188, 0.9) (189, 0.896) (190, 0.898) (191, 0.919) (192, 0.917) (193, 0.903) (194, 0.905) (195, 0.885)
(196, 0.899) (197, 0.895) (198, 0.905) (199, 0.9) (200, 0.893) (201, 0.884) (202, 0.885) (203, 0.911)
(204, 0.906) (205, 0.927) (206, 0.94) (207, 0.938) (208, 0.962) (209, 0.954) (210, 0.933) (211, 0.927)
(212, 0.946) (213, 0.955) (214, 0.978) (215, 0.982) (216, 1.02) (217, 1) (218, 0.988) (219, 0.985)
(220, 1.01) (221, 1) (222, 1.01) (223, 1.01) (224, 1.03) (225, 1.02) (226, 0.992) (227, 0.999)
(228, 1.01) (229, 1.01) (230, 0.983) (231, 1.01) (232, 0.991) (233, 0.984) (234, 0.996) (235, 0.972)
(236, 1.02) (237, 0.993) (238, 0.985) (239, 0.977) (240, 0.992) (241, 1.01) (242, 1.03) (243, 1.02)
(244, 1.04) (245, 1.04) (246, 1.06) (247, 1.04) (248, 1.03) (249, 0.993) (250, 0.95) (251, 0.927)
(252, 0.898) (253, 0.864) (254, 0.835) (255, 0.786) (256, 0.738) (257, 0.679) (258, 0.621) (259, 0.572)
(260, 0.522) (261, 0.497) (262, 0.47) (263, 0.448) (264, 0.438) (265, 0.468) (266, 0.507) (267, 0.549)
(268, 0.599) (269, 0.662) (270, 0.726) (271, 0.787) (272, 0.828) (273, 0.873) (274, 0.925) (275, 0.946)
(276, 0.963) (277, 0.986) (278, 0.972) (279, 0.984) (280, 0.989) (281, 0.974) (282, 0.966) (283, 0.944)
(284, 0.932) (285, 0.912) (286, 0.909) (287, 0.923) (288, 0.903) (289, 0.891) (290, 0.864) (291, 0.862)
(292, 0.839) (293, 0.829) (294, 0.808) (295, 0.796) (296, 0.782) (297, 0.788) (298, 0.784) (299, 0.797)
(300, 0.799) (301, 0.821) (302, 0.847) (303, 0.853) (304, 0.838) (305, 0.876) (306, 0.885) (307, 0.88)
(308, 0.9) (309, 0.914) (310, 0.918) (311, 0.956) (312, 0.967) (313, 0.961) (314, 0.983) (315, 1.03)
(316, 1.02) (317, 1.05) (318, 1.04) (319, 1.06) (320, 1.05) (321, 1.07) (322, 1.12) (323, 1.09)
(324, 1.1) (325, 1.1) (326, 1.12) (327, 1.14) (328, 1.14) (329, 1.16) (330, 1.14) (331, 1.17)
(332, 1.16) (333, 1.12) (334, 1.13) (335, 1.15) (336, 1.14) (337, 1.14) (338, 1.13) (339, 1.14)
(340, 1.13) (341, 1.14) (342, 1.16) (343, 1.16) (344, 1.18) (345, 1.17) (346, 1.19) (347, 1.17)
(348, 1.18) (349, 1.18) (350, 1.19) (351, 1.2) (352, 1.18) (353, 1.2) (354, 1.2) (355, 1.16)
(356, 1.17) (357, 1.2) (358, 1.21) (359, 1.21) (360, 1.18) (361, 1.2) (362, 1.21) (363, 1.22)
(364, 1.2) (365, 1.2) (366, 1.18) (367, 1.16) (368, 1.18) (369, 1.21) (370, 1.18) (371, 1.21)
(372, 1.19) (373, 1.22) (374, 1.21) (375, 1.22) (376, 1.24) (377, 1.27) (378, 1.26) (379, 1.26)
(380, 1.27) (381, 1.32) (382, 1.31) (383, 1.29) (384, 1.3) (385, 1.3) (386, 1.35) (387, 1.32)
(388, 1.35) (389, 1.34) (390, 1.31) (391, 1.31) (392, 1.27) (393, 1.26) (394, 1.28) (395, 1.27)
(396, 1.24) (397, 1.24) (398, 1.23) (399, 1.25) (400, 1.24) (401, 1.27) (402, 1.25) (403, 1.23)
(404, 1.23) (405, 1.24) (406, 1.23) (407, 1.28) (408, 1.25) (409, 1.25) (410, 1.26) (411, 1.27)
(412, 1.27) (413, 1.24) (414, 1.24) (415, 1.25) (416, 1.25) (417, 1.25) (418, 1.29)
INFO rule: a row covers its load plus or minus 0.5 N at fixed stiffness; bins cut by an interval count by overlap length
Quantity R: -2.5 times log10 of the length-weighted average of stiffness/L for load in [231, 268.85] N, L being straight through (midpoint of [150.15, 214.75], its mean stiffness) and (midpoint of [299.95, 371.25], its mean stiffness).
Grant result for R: 0.16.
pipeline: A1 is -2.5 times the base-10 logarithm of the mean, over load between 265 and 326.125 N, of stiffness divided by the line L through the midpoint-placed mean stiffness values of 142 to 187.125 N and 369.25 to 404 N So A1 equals 0.19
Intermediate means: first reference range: 0.791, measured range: 0.898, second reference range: 1.27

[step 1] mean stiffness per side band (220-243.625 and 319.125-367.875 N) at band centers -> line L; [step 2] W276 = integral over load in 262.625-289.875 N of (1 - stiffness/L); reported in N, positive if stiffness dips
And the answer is 6.36 N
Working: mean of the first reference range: 1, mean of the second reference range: 1.16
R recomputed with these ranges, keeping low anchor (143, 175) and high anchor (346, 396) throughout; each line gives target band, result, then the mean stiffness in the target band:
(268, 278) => 0.204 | 0.848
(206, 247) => -0.082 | 0.994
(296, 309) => 0.280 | 0.84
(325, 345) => 0.011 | 1.14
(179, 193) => -0.050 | 0.874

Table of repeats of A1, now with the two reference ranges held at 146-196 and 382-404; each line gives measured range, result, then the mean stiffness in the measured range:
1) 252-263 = 0.45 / 0.66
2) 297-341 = 0.11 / 1.02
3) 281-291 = 0.15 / 0.916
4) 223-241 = -0.06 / 0.999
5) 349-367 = 0.01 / 1.19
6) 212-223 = -0.09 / 0.991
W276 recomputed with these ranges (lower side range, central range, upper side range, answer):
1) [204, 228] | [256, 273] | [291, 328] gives 6.4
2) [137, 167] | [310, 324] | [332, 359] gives 1.0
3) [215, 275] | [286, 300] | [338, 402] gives 2.4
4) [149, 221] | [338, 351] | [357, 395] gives 0.2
